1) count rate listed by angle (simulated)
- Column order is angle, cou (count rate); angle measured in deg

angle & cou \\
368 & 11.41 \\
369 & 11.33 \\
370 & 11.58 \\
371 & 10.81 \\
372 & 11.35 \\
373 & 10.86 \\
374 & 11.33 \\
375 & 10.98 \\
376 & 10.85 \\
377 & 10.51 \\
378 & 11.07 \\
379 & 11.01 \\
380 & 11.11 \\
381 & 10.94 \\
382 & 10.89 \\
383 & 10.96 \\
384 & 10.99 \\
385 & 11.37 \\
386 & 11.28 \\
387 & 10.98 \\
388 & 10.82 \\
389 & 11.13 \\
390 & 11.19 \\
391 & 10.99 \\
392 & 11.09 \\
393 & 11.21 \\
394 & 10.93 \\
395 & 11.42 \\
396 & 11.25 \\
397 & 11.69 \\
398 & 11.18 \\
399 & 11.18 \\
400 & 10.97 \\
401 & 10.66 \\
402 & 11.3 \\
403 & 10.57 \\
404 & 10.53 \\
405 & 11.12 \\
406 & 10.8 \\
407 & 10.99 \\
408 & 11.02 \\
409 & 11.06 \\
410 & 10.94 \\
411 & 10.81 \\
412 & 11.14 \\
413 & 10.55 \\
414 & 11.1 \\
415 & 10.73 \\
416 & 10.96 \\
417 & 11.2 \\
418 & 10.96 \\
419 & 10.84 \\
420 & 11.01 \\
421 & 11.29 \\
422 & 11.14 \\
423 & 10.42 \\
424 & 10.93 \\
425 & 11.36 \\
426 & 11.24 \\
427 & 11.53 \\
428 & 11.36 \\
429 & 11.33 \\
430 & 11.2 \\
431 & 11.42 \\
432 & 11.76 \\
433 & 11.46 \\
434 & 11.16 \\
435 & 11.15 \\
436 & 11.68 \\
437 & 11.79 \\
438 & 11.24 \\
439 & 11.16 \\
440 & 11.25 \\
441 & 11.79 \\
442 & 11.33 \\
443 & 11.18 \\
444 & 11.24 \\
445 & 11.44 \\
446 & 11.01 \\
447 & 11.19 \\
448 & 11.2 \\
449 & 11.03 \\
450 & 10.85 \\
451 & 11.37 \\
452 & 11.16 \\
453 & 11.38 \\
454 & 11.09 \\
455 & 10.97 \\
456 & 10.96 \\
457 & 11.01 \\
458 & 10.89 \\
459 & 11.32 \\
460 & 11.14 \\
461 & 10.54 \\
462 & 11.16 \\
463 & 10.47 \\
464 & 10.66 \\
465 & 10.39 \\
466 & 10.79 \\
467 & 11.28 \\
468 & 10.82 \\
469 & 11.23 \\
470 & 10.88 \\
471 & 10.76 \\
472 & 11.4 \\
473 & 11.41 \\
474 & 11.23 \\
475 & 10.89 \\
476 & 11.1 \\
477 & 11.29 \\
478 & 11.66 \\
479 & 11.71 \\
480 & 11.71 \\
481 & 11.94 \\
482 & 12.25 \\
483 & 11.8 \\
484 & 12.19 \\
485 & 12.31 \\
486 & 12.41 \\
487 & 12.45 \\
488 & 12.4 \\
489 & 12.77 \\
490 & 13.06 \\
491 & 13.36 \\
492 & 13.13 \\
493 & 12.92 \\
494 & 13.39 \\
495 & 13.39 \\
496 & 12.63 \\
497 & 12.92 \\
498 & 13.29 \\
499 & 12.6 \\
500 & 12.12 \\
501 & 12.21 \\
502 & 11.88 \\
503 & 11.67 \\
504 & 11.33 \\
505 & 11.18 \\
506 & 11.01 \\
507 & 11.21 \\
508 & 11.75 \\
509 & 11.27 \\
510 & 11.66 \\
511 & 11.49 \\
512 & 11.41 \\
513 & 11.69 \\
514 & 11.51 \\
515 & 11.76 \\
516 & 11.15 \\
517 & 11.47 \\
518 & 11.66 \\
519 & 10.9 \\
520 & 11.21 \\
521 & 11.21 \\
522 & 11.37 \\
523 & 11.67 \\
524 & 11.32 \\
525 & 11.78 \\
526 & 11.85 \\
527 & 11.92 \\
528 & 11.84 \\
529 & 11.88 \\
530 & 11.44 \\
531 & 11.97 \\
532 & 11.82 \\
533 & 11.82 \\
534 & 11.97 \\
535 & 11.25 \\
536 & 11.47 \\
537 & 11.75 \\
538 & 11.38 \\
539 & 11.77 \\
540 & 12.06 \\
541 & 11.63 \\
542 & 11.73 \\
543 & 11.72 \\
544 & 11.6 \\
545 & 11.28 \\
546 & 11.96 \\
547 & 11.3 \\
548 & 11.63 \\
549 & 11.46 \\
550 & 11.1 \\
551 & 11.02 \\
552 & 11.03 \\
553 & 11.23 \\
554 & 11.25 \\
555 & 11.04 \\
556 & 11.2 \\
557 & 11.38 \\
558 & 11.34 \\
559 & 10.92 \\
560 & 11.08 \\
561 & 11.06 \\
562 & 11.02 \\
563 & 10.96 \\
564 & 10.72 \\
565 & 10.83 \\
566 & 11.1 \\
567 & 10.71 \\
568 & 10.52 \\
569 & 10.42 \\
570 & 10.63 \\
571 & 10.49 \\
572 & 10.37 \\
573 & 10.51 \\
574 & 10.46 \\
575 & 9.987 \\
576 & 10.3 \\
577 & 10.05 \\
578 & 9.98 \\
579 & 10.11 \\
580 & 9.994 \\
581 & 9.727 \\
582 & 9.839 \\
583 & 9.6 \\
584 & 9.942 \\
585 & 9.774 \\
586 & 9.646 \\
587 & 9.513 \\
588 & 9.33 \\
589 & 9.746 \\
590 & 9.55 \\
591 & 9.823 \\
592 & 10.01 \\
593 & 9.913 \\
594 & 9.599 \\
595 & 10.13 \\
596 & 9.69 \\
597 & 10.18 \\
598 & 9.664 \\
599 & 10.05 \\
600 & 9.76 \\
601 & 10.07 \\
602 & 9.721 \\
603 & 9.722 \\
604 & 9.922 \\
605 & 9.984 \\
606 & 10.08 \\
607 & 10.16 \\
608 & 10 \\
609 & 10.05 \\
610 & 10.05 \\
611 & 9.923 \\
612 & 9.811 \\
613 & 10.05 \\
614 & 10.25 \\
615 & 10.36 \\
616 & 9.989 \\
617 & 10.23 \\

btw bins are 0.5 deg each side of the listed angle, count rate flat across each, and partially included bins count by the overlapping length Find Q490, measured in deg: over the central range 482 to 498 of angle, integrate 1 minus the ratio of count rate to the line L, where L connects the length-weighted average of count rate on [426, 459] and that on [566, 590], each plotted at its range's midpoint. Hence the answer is -2.8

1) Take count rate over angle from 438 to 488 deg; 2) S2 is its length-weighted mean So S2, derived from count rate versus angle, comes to 11.3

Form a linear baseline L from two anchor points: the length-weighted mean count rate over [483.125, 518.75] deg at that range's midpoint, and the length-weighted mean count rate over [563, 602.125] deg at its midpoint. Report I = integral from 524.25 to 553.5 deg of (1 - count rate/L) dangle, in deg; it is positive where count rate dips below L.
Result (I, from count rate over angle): -1.14 deg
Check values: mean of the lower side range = 12.1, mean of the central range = 11.6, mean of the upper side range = 10.1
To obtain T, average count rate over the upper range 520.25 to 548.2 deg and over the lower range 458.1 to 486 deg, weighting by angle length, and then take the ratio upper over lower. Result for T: 1.03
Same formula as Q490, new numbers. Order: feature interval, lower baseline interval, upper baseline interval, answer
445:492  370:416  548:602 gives -3.0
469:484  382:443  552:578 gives -0.6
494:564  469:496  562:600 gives -2.9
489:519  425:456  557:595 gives -3.5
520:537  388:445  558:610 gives -1.9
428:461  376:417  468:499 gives 1.1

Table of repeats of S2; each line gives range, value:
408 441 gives 11.2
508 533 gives 11.6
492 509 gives 12.2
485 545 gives 11.9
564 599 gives 10.1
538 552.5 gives 11.5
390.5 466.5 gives 11.1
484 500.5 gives 12.8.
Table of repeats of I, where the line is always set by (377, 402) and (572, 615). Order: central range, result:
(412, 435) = -0.51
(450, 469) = -0.50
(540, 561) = -2.43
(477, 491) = -2.20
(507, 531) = -2.74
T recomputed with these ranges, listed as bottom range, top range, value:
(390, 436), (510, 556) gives 1.04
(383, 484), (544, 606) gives 0.93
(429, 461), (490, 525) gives 1.06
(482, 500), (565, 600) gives 0.79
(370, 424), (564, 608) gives 0.91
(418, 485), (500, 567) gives 1.02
